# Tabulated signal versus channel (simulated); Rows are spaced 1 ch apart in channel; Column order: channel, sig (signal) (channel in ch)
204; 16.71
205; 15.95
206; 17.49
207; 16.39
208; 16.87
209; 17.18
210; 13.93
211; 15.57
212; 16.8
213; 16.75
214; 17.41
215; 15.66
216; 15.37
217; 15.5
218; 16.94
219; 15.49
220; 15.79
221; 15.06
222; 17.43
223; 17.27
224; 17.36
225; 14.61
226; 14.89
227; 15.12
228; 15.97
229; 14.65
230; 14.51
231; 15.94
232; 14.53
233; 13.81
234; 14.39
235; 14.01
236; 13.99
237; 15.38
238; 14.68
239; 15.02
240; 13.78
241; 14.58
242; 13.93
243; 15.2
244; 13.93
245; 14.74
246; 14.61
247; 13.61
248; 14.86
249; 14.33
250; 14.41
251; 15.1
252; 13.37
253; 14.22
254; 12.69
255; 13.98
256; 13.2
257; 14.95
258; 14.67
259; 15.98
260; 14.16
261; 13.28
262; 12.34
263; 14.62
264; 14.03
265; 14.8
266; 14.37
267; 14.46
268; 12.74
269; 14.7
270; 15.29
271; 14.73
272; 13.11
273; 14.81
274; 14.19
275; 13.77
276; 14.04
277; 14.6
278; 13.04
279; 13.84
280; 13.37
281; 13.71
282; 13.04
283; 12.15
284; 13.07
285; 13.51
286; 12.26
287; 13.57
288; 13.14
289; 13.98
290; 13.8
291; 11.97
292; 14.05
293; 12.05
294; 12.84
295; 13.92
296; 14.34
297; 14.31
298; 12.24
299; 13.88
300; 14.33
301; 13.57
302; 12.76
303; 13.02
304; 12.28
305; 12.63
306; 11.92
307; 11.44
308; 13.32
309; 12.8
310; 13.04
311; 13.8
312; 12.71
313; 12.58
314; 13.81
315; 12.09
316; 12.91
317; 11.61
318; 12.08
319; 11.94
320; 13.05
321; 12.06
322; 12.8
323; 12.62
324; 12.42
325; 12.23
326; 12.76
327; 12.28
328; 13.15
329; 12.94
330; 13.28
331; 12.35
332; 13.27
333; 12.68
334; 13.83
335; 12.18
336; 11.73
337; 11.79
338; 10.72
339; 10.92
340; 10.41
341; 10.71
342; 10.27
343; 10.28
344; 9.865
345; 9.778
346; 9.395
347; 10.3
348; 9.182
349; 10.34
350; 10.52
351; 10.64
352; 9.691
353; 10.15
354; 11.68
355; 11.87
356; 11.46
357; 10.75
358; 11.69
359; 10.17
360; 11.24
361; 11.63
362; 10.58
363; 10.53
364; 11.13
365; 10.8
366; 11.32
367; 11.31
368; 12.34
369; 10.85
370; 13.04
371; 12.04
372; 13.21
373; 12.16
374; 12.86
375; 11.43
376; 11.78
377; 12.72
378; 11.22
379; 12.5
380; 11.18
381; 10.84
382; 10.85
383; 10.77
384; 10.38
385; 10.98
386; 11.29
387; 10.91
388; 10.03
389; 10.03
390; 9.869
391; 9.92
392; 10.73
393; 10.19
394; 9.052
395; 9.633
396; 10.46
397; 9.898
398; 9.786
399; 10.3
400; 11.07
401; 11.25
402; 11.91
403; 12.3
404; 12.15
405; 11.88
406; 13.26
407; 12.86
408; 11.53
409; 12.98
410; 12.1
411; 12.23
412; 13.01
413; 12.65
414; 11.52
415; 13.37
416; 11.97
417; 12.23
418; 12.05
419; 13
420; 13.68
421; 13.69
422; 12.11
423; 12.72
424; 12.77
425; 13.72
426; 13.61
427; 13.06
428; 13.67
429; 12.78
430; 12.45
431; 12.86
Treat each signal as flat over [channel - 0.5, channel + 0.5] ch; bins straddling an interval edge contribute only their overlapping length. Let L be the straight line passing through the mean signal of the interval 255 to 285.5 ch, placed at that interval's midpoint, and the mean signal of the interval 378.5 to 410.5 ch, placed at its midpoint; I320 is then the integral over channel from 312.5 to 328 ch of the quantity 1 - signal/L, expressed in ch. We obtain 0.33 ch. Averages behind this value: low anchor 14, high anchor 11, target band 12.5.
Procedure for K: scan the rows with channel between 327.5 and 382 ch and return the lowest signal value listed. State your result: 9.182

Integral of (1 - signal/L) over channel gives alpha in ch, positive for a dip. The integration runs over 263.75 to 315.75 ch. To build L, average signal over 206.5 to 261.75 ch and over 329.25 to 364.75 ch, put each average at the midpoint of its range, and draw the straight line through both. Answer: -1.3 ch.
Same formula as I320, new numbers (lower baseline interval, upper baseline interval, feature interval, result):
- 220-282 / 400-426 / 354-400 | 6.7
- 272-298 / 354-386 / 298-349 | 1.8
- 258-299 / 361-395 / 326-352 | 1.9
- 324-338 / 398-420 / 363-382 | 0.9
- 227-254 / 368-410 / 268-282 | -0.3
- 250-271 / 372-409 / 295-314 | 0.1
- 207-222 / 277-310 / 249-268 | 0.4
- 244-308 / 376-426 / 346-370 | 2.8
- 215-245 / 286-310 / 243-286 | 0.3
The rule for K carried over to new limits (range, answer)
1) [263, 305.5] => 11.97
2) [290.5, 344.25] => 9.865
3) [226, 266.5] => 12.34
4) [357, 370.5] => 10.17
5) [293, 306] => 11.92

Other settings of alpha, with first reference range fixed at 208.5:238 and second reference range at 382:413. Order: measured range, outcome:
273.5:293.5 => 0.9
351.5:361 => 0.9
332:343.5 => 1.0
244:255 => 0.5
